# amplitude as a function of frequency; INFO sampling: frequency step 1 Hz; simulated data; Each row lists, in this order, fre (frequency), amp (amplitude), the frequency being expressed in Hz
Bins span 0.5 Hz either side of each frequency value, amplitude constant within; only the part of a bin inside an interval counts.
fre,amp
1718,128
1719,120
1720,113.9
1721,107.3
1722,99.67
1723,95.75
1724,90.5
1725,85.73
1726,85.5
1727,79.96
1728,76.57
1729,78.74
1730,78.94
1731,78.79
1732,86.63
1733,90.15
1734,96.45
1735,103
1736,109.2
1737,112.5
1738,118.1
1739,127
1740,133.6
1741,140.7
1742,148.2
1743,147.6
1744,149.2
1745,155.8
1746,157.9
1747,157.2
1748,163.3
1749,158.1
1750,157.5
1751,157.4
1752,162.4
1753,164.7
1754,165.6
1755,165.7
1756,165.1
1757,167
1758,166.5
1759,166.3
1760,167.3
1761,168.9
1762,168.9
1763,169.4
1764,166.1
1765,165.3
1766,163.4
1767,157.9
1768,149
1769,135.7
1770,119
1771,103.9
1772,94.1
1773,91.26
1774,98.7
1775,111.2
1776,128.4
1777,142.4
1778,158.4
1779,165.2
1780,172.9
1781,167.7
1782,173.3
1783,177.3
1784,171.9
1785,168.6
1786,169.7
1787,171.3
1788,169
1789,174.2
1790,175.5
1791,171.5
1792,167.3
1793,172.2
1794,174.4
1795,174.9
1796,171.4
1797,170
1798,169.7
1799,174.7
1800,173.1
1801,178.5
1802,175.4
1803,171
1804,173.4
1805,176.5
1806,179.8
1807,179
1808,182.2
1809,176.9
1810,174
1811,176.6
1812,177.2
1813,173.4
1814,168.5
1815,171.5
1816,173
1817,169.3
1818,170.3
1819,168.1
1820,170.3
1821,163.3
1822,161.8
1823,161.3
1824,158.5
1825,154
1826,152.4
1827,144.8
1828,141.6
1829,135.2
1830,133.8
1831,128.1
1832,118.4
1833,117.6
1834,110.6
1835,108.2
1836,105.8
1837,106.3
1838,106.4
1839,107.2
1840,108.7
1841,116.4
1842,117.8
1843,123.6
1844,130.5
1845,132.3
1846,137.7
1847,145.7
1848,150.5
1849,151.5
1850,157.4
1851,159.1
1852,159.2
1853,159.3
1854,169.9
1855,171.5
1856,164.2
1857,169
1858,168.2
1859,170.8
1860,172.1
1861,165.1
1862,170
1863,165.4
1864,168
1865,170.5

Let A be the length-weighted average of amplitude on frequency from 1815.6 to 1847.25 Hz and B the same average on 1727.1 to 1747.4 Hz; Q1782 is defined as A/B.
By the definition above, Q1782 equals 1.2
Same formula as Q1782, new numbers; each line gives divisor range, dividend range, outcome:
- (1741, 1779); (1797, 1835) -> 1.08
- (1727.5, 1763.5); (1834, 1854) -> 0.95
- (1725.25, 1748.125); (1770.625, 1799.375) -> 1.36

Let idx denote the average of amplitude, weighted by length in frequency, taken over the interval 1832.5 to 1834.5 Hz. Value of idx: 114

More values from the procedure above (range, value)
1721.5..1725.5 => 92.9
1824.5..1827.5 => 150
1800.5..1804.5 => 175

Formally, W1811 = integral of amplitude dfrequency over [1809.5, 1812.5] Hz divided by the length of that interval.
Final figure 176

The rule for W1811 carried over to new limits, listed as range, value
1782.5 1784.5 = 175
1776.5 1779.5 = 155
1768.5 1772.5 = 113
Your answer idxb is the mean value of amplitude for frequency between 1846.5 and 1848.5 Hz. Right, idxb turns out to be 148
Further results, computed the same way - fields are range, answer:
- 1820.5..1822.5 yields 163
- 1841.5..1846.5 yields 128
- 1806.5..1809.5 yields 179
